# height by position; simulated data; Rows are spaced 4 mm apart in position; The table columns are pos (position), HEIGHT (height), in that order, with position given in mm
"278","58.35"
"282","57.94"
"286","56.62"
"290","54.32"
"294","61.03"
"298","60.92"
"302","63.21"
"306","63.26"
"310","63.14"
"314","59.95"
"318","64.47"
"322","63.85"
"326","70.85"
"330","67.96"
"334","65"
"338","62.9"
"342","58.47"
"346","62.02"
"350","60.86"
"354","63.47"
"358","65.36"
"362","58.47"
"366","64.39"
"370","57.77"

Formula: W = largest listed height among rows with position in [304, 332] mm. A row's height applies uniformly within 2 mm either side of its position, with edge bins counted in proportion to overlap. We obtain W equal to 70.85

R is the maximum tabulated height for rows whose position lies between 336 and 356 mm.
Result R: 63.47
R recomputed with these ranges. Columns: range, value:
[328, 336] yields 67.96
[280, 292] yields 57.94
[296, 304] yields 63.21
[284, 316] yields 63.26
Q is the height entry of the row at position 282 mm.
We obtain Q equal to 57.94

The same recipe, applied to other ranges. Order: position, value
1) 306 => 63.26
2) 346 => 62.02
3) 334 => 65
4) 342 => 58.47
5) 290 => 54.32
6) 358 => 65.36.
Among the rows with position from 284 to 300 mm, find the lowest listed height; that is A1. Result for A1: 54.32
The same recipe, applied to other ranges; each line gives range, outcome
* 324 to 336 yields 65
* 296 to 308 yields 60.92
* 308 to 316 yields 59.95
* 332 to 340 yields 62.9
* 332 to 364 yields 58.47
